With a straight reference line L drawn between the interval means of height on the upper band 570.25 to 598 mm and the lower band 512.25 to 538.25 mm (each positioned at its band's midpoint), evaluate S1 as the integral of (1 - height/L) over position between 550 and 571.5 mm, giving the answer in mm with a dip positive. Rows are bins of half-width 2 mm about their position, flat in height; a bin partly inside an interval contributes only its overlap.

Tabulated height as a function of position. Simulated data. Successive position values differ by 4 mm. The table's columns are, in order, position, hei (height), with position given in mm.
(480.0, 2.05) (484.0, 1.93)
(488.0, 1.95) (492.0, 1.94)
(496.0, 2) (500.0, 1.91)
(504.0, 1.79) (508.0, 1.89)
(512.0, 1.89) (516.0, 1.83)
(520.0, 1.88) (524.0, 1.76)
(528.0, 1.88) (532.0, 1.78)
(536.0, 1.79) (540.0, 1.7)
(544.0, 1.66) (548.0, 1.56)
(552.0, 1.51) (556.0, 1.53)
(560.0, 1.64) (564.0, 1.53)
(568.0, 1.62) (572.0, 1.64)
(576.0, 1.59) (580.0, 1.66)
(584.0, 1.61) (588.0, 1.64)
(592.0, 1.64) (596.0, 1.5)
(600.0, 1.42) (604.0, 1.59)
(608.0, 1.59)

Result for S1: 1.6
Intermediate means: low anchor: 1.82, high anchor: 1.61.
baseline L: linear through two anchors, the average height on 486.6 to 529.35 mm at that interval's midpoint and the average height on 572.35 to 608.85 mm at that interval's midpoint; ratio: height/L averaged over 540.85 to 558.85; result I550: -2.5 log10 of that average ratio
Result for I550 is 0.10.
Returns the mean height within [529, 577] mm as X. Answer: 1.64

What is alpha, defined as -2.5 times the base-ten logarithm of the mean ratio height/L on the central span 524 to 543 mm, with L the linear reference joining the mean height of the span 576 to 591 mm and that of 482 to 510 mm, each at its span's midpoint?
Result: 0.01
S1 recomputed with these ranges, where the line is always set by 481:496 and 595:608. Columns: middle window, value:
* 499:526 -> 0.2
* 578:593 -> -0.6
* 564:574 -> 0.2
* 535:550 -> 0.7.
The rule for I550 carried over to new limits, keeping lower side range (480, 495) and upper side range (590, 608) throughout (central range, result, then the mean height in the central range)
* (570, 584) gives 0.00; 1.63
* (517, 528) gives 0.00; 1.83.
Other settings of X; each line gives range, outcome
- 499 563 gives 1.74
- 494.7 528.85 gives 1.87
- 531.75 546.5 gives 1.72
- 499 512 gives 1.86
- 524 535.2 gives 1.81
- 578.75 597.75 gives 1.61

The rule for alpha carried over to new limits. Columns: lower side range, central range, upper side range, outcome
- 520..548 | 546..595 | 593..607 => 0.02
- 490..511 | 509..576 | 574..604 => 0.03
